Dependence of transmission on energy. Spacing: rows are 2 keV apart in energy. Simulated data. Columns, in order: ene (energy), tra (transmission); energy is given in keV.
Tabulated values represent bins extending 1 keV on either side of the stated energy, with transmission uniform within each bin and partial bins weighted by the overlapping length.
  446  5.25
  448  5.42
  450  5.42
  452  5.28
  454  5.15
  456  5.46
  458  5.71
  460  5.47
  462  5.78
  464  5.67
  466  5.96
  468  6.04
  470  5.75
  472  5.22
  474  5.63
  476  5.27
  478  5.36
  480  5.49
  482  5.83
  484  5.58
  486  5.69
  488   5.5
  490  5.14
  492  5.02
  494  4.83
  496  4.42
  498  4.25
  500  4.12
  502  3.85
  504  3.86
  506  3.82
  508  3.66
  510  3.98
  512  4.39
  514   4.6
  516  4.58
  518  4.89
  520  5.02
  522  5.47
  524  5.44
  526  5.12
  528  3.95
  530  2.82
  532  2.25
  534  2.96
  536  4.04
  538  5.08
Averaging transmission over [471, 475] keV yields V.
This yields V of 5.42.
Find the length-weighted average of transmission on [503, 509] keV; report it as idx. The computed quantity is 3.78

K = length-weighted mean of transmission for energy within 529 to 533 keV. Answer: 2.54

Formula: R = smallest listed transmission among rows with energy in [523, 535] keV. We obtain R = 2.25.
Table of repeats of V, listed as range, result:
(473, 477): 5.45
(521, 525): 5.46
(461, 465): 5.72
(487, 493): 5.22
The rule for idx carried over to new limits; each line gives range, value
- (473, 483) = 5.52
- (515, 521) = 4.83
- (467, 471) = 5.89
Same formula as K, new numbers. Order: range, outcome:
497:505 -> 4.02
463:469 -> 5.89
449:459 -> 5.4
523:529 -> 4.84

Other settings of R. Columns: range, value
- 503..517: 3.66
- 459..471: 5.47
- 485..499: 4.25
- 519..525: 5.02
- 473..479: 5.27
